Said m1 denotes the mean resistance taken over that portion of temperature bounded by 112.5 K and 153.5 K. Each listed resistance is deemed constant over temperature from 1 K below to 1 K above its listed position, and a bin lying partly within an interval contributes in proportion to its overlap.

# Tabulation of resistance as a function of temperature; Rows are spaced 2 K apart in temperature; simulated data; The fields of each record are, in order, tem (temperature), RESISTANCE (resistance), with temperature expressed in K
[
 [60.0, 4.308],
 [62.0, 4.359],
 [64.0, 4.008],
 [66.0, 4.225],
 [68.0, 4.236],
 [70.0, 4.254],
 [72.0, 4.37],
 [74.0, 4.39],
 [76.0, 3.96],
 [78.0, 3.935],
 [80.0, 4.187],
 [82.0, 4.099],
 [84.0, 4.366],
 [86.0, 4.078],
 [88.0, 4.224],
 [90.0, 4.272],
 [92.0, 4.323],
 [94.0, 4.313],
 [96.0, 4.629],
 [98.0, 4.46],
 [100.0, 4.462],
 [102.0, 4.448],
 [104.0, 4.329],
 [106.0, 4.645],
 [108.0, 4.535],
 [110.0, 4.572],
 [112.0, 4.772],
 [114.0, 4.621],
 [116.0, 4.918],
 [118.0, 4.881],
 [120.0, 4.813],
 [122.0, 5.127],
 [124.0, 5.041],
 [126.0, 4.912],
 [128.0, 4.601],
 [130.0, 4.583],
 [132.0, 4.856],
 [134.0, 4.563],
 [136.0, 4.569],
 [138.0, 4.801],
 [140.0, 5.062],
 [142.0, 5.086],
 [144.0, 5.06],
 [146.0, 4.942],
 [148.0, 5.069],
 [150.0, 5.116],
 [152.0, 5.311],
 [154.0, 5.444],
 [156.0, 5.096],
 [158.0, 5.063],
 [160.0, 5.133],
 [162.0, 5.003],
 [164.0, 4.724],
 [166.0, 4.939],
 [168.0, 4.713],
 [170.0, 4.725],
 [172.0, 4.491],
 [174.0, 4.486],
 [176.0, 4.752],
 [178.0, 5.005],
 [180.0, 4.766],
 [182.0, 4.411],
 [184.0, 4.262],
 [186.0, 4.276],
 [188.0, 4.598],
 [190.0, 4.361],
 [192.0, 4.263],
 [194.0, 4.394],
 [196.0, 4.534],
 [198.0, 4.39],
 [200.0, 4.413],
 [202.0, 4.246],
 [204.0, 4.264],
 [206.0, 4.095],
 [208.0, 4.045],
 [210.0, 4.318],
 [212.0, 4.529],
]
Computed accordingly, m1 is 4.9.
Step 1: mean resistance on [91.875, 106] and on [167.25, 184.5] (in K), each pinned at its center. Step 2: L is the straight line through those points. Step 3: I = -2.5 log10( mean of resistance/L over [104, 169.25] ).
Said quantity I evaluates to -0.08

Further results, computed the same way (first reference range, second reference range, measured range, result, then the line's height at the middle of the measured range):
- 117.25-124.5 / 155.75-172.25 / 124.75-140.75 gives 0.04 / 4.94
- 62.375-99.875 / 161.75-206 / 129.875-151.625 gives -0.12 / 4.41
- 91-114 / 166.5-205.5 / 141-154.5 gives -0.14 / 4.5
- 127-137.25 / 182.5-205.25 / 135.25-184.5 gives -0.09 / 4.51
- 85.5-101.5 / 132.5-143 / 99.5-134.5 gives -0.03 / 4.6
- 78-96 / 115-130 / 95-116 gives 0.00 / 4.57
